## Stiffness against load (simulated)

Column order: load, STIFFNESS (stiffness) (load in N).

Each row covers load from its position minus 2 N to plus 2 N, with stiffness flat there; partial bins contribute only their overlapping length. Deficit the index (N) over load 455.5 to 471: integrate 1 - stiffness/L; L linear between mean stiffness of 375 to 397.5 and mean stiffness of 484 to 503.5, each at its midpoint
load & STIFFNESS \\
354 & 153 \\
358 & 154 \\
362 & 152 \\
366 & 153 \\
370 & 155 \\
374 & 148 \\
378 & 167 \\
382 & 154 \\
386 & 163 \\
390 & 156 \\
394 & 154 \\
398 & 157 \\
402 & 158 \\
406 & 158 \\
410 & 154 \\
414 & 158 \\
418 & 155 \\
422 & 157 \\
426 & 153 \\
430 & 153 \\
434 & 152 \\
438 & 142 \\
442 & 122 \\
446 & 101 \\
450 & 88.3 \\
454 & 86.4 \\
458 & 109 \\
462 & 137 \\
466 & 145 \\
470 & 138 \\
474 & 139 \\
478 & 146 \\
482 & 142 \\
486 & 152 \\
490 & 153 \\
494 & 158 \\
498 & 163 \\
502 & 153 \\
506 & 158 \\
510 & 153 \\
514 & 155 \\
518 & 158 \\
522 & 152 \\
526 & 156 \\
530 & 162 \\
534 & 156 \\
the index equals 2.6 N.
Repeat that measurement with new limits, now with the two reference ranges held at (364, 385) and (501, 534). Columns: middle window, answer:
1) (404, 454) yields 5.4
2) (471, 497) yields 1.2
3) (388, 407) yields -0.1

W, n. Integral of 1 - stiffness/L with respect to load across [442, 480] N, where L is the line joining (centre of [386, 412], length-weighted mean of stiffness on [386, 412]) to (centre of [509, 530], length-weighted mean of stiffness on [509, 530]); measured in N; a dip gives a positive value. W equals 8.5 N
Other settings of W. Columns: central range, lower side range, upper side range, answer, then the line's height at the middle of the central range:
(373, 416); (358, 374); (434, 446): -4.0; 144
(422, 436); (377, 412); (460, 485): -0.3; 151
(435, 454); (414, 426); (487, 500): 5.3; 156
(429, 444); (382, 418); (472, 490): 1.0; 152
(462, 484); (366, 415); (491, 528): 2.1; 156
